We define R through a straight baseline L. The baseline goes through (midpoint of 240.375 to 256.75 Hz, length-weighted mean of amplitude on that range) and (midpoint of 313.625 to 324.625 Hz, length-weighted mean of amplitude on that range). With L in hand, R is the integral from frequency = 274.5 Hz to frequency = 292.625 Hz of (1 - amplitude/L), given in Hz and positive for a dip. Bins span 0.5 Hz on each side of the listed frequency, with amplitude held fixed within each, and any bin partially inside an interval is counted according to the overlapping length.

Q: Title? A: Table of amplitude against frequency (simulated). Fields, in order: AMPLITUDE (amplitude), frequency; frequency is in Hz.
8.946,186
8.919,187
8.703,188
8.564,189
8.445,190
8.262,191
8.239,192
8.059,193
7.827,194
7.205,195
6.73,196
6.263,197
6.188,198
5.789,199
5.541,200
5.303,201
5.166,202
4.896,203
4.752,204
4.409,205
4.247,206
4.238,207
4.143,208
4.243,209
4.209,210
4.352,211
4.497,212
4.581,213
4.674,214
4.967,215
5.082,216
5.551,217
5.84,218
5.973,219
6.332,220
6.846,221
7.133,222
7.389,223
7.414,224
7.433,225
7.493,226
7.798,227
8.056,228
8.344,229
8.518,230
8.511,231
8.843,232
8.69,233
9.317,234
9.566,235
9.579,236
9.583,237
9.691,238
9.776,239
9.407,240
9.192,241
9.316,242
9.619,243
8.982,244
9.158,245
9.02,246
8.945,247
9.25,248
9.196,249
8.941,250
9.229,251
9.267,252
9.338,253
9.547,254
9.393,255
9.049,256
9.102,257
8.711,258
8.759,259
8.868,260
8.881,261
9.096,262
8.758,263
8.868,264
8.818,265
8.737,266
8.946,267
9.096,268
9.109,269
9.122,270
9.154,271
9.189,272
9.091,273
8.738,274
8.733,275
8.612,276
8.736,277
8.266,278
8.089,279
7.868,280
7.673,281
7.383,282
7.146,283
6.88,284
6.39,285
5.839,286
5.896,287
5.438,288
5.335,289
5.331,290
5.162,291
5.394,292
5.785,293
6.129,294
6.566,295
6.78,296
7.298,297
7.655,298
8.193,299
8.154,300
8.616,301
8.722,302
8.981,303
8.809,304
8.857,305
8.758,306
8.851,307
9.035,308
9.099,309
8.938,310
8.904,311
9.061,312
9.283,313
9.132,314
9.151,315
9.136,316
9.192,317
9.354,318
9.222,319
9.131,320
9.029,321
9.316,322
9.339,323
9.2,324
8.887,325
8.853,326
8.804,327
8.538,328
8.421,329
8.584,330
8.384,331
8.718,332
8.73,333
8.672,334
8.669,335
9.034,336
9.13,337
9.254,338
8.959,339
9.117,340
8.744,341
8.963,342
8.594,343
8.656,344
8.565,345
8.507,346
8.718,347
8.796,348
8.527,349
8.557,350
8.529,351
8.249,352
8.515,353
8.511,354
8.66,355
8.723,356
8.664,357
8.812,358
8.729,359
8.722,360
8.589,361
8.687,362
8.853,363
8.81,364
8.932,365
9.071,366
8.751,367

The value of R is 4.56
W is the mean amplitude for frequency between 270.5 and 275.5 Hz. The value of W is 8.98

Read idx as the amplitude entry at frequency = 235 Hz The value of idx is 9.566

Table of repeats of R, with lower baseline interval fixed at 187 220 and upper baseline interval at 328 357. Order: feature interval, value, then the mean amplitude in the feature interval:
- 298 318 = -2.2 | 8.87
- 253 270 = -4.7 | 9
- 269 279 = -2.1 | 8.82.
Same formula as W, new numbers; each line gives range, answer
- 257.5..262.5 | 8.86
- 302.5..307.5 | 8.85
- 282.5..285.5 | 6.81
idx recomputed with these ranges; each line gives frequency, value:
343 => 8.594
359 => 8.729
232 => 8.843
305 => 8.857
